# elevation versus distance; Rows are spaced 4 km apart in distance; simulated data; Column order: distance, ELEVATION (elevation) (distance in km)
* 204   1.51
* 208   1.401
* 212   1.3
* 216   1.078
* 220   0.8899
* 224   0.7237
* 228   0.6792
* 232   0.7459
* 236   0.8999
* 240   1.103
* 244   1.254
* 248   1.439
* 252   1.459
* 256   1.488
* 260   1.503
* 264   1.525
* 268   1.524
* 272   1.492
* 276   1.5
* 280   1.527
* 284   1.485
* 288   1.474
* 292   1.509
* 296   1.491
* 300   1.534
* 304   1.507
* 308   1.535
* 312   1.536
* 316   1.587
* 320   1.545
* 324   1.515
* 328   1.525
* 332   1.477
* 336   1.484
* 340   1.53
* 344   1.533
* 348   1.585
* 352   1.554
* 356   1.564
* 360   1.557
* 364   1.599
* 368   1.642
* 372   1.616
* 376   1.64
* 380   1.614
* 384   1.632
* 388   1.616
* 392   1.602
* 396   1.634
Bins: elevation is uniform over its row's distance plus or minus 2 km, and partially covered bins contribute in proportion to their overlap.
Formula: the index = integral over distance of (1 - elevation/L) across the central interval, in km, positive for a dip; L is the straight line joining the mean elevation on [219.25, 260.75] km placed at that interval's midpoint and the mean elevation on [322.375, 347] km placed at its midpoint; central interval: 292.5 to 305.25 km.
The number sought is -1.4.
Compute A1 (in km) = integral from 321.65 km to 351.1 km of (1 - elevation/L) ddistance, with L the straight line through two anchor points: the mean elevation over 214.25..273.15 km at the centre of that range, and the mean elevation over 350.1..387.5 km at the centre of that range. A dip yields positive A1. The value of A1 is -0.6 km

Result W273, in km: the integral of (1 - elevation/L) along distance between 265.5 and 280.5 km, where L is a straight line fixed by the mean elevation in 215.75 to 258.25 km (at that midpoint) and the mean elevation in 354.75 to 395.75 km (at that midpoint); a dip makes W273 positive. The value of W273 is -3.7 km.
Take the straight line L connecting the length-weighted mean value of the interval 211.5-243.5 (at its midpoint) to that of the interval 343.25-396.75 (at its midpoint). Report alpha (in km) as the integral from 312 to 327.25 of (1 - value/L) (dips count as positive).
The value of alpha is -2.1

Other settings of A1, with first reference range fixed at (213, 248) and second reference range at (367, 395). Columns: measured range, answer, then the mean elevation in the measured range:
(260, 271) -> -4.0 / 1.52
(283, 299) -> -3.5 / 1.49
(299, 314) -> -2.7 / 1.53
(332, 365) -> -1.5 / 1.54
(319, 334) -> -1.4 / 1.51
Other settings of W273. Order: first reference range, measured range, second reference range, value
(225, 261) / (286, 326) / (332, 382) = -4.0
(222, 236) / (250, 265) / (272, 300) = -5.0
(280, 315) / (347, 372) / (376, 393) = 0.0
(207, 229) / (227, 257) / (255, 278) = 3.2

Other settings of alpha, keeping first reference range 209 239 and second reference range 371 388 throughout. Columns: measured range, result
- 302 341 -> -4.6 km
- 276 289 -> -3.4 km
